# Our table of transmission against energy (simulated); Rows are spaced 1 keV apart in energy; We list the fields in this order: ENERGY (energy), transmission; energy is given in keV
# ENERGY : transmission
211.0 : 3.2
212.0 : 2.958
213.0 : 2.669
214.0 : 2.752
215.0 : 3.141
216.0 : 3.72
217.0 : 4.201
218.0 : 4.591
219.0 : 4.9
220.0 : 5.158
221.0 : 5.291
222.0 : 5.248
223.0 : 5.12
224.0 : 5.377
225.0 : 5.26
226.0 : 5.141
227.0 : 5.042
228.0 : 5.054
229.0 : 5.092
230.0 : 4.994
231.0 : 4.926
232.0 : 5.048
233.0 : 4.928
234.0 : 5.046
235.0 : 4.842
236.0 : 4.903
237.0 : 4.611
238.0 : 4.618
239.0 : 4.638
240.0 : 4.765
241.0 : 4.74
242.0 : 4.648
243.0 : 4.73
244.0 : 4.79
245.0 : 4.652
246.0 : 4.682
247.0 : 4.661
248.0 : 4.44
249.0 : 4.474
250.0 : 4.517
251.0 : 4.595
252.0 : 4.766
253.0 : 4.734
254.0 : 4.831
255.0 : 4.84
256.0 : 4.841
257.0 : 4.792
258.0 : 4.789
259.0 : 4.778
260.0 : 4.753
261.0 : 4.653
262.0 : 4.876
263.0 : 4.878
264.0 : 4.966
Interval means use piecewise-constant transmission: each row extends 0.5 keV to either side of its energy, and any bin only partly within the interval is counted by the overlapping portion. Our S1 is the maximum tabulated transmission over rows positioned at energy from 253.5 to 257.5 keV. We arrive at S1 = 4.841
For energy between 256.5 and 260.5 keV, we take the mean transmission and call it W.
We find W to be 4.78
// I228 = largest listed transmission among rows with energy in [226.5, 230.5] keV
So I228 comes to 5.092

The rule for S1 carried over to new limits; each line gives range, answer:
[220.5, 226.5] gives 5.377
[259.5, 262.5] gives 4.876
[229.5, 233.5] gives 5.048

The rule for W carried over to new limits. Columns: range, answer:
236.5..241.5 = 4.67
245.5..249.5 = 4.56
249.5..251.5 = 4.56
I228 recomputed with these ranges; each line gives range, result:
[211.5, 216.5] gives 3.72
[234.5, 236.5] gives 4.903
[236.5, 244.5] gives 4.79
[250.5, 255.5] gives 4.84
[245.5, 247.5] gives 4.682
